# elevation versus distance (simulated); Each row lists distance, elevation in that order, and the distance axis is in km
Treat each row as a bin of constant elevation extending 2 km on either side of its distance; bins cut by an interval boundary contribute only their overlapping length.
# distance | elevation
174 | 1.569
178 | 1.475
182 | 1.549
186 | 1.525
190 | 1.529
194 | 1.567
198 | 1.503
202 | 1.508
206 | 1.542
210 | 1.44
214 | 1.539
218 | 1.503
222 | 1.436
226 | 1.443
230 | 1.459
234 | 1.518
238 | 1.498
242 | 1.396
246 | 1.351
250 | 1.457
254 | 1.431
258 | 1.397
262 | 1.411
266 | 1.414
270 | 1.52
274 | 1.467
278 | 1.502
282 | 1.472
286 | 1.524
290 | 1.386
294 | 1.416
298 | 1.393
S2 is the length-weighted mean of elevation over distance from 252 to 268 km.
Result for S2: 1.41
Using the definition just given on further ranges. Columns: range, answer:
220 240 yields 1.47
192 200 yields 1.53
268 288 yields 1.5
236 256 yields 1.43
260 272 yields 1.45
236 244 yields 1.45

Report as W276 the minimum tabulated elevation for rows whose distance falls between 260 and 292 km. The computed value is 1.386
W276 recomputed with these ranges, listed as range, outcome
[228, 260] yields 1.351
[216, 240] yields 1.436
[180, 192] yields 1.525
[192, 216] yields 1.44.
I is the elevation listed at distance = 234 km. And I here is 1.518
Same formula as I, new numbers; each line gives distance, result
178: 1.475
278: 1.502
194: 1.567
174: 1.569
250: 1.457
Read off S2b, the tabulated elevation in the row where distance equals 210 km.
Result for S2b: 1.44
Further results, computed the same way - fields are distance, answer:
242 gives 1.396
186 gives 1.525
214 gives 1.539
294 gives 1.416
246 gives 1.351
